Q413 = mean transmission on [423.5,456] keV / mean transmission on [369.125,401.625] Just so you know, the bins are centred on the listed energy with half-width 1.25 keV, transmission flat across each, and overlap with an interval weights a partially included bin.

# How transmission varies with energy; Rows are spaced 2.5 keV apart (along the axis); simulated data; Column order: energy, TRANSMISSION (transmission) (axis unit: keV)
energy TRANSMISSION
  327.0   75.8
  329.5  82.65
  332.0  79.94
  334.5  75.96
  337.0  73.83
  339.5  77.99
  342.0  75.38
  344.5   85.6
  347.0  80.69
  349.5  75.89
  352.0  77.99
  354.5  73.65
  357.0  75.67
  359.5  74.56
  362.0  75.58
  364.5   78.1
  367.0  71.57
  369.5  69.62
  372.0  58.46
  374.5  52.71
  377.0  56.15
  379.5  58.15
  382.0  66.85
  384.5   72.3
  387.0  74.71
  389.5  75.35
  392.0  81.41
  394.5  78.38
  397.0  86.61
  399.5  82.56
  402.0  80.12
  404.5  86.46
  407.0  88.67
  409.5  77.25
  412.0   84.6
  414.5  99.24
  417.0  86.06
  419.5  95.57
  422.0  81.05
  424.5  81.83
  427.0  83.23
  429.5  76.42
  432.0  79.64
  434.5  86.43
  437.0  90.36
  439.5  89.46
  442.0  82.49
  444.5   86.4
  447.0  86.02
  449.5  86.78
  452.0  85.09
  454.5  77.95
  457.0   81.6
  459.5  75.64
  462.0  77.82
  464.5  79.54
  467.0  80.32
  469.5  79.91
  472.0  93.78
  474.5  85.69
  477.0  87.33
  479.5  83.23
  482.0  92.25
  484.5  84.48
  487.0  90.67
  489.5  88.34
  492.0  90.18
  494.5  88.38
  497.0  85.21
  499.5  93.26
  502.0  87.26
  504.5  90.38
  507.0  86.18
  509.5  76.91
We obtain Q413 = 1.2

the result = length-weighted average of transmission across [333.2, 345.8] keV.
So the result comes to 77.8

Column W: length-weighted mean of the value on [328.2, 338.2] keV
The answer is 78.1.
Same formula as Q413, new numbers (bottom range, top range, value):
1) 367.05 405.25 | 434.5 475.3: 1.17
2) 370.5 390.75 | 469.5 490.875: 1.36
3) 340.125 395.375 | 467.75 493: 1.21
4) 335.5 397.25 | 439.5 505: 1.17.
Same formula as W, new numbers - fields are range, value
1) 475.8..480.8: 85.3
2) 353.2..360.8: 74.7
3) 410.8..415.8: 91.9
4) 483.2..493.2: 88.4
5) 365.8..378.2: 61.7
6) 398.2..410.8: 83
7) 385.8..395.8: 77.5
